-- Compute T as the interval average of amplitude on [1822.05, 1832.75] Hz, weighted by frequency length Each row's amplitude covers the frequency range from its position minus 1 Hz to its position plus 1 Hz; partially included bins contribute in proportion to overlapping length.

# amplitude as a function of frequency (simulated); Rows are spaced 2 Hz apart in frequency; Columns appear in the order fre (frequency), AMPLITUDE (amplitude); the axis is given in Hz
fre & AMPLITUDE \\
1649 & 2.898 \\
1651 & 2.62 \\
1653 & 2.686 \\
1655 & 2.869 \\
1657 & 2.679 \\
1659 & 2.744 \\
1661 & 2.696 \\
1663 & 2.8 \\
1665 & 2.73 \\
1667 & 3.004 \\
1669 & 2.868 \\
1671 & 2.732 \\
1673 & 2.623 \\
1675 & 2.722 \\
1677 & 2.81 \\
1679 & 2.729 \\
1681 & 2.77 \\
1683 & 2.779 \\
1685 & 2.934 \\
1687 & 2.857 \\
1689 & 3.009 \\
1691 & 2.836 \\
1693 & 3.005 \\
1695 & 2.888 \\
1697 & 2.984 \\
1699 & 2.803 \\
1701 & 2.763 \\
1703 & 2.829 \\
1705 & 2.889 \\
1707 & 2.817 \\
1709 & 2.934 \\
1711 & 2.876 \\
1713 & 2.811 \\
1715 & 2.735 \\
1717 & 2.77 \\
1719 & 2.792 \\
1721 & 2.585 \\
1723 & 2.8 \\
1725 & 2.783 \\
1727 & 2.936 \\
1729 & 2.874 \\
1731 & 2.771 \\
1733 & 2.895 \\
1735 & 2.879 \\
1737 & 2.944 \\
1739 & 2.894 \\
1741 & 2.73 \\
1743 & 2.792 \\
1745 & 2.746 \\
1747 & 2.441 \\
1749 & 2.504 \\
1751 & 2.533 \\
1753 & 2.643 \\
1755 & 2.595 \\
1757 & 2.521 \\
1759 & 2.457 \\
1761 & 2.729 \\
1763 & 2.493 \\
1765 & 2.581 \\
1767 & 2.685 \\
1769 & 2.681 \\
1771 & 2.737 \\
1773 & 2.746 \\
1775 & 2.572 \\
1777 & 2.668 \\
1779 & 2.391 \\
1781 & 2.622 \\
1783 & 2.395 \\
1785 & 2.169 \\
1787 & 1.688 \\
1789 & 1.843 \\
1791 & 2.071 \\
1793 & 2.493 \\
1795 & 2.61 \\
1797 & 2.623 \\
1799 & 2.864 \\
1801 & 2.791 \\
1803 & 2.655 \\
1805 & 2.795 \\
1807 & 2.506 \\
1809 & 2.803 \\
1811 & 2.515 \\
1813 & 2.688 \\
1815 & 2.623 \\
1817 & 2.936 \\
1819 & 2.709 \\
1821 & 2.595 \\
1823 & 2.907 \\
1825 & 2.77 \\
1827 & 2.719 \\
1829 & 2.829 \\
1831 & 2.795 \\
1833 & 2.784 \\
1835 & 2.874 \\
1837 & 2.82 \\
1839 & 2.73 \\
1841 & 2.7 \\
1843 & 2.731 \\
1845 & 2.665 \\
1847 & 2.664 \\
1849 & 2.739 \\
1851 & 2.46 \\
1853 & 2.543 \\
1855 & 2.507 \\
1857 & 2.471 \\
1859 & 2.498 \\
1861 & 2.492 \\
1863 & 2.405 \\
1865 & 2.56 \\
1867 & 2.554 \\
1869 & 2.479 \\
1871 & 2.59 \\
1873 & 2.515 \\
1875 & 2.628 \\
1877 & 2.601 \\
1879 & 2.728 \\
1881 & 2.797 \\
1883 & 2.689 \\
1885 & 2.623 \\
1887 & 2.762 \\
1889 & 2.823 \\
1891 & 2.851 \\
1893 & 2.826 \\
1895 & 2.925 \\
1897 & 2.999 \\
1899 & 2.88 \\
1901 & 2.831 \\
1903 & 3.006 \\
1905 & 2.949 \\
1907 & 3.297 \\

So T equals 2.8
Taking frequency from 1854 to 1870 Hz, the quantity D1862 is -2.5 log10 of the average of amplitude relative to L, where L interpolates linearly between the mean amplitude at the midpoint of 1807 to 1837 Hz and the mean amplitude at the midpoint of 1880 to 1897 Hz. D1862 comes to 0.12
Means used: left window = 2.75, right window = 2.8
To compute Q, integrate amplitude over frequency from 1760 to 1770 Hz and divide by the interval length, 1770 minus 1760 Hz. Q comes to 2.63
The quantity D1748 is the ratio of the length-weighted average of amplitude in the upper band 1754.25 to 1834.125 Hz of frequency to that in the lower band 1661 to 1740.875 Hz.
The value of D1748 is 0.92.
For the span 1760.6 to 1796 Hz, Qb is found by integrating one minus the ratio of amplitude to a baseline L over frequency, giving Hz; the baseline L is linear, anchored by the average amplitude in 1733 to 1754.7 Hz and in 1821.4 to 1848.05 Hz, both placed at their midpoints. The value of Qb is 3.68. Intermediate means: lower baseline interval 2.72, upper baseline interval 2.76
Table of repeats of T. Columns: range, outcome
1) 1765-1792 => 2.41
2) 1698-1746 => 2.82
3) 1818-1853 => 2.73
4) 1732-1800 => 2.57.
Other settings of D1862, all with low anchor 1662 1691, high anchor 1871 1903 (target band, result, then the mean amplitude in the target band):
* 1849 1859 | 0.10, 2.52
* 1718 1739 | -0.01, 2.83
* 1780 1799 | 0.20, 2.31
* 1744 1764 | 0.09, 2.57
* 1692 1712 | -0.03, 2.88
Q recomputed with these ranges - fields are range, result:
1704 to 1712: 2.88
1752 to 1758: 2.59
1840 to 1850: 2.7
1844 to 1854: 2.61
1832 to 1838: 2.83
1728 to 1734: 2.85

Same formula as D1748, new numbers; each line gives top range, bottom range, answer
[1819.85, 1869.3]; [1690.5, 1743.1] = 0.94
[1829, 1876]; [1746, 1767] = 1.03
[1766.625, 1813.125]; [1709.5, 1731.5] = 0.90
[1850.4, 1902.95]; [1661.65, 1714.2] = 0.94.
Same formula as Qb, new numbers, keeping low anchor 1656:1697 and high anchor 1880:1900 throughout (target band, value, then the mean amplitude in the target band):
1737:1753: 0.78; 2.68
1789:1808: 1.72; 2.56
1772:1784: 1.07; 2.57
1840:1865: 2.17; 2.57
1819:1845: 0.48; 2.76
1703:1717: -0.11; 2.84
